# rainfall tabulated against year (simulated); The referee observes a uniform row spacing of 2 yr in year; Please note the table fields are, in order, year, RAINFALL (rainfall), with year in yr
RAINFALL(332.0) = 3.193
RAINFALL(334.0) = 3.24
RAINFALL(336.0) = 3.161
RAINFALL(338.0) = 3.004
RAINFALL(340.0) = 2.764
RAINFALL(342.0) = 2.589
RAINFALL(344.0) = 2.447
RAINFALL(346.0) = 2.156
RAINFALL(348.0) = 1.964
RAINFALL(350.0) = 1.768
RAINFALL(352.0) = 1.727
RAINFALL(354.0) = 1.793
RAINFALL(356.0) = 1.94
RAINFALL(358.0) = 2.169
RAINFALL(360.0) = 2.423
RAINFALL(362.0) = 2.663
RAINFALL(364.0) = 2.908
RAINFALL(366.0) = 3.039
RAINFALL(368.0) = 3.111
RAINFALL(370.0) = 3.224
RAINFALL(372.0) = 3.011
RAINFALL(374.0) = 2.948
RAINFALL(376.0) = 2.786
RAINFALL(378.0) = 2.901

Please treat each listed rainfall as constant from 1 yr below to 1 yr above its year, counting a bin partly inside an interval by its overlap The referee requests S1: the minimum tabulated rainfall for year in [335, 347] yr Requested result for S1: 2.156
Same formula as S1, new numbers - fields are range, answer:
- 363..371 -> 2.908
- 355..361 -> 1.94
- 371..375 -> 2.948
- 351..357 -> 1.727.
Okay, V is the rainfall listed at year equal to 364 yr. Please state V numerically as 2.908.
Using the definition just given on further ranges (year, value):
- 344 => 2.447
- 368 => 3.111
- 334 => 3.24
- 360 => 2.423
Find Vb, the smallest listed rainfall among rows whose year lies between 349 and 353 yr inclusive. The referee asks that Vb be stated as 1.727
